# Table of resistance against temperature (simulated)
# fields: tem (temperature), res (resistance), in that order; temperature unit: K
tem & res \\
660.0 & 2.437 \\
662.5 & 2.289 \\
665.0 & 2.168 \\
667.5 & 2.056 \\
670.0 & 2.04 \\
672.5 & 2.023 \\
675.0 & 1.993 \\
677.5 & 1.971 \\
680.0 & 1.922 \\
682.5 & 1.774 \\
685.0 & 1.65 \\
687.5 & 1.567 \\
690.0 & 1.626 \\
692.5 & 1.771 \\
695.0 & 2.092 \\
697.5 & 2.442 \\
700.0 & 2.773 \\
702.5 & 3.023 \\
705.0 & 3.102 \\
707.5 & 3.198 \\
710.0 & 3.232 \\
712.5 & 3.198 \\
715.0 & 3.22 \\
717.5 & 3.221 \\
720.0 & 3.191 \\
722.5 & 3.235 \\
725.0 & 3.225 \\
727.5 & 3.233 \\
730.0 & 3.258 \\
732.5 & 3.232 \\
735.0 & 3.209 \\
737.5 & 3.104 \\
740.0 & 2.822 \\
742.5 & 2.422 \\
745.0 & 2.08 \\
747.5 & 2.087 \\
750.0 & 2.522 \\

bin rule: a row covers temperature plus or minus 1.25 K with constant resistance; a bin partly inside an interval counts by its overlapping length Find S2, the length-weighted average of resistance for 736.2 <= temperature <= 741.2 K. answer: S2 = 2.97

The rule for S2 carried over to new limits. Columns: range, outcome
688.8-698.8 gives 1.99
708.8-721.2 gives 3.21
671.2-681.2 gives 1.98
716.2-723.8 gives 3.22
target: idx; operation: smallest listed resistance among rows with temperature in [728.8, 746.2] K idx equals 2.08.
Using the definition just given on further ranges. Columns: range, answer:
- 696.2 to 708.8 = 2.442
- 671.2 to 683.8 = 1.774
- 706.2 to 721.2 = 3.191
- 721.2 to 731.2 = 3.225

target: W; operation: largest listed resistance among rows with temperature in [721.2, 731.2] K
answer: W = 3.258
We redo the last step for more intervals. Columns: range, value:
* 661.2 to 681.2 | 2.289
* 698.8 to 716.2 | 3.232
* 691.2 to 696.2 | 2.092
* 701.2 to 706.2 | 3.102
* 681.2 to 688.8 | 1.774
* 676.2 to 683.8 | 1.971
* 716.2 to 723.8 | 3.235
